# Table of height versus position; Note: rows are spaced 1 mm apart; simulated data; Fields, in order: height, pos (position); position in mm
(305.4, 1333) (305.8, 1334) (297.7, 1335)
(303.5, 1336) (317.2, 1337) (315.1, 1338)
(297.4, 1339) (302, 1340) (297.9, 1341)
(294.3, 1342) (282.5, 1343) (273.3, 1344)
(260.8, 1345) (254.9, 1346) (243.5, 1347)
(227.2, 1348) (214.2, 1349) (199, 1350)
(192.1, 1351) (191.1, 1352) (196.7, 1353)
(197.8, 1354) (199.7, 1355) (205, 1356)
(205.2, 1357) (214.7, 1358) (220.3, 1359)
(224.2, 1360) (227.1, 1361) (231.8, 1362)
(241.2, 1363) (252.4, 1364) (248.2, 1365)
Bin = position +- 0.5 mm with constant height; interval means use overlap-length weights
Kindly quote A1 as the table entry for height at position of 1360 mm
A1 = 224.2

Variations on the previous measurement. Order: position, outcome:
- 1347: 243.5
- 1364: 252.4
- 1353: 196.7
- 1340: 302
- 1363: 241.2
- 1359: 220.3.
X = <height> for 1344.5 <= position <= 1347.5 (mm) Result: 253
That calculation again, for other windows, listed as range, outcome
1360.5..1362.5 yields 229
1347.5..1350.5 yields 213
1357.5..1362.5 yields 224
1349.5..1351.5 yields 196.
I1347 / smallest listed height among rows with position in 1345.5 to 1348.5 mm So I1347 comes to 227.2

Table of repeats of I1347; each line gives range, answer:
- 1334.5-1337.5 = 297.7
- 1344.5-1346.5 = 254.9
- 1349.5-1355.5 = 191.1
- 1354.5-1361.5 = 199.7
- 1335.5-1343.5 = 282.5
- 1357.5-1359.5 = 214.7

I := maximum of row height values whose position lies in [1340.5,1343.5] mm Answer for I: 297.9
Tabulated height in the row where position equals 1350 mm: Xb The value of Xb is 199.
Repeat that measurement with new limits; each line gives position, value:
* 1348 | 227.2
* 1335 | 297.7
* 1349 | 214.2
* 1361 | 227.1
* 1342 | 294.3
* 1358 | 214.7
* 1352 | 191.1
